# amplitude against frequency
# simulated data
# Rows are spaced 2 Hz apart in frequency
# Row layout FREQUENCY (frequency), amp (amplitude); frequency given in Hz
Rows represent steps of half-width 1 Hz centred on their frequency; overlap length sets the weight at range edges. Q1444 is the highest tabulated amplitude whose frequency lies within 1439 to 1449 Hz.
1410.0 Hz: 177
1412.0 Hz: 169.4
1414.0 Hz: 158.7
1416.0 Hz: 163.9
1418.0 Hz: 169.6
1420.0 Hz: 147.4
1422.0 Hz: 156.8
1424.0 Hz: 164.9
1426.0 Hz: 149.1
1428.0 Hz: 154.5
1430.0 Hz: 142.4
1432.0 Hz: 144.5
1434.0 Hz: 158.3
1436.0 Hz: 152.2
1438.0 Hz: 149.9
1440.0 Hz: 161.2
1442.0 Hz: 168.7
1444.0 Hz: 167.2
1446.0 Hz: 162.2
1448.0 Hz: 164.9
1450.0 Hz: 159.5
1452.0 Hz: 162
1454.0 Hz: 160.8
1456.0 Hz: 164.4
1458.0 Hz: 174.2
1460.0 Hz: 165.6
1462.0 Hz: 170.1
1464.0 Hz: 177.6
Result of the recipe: 168.7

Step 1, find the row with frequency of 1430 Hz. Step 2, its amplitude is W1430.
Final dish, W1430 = 142.4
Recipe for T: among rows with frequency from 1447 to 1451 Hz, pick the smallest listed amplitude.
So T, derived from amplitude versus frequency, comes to 159.5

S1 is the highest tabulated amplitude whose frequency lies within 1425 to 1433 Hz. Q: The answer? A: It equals 154.5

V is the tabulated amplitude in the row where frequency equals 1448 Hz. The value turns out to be 164.9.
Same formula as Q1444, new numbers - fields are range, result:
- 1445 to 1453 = 164.9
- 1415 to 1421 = 169.6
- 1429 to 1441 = 161.2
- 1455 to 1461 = 174.2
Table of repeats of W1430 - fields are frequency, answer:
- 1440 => 161.2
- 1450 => 159.5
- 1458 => 174.2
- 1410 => 177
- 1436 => 152.2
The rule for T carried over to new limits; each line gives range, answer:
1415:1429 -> 147.4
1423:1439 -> 142.4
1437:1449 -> 149.9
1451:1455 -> 160.8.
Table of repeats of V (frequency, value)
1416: 163.9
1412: 169.4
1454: 160.8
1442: 168.7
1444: 167.2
